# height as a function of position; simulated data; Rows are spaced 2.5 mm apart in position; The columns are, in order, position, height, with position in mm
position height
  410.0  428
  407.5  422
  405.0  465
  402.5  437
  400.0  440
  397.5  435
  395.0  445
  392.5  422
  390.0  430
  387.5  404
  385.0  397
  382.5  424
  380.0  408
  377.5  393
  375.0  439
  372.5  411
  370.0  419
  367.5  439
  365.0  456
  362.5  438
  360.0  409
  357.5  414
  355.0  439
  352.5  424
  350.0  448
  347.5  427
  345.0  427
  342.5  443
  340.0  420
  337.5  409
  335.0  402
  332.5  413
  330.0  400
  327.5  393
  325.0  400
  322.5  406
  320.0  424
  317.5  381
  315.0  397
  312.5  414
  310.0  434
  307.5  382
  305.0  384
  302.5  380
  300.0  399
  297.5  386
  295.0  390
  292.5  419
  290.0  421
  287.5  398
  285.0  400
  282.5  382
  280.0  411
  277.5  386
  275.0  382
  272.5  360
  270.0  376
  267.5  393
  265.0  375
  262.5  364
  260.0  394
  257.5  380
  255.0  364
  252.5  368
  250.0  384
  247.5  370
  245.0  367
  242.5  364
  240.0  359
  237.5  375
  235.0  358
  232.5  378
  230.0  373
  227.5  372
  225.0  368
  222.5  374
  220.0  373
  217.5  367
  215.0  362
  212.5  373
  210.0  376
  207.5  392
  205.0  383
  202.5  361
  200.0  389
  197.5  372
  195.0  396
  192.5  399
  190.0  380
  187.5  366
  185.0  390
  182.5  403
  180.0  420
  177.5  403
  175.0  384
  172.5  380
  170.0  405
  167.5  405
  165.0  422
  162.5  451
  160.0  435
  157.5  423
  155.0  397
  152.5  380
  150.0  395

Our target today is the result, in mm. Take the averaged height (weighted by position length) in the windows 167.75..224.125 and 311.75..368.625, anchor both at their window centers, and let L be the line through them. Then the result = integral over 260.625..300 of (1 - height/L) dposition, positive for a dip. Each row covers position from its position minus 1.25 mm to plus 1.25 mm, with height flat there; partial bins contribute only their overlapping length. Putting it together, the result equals 1.4 mm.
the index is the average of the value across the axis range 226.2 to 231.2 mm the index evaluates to 372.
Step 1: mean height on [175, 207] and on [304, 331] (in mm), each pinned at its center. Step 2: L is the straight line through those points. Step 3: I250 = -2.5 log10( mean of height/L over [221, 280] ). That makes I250 0.06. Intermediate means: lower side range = 388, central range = 374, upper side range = 402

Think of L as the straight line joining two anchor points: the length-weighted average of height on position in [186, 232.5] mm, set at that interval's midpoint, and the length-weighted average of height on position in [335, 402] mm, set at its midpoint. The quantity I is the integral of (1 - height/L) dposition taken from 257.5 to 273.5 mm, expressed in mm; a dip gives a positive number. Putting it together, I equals 0.7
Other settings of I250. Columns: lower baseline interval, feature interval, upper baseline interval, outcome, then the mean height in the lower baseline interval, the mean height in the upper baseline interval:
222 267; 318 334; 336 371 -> 0.03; 372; 429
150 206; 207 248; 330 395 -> 0.09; 397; 422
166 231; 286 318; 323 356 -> 0.03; 383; 418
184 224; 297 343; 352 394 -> 0.01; 378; 422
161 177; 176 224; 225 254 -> 0.02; 408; 370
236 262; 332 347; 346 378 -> -0.01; 372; 428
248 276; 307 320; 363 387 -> -0.02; 376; 421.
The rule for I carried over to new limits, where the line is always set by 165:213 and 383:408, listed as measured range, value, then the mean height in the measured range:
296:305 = 0.5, 388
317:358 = 0.2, 417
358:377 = -0.2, 428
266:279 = 0.8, 380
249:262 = 0.8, 377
